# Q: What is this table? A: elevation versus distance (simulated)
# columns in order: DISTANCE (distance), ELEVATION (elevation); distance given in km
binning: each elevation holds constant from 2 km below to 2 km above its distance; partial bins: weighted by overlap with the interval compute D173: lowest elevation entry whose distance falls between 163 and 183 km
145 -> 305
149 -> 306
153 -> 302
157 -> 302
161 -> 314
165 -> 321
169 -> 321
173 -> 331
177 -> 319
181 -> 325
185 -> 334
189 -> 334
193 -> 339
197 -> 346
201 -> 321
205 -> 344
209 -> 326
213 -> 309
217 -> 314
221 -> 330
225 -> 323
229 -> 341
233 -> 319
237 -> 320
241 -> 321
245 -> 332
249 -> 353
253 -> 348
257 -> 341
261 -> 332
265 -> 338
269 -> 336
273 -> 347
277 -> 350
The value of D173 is 319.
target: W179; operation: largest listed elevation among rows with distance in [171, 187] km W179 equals 334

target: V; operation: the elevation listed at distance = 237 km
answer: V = 320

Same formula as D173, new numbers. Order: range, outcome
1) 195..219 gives 309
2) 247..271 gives 332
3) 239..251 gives 321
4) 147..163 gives 302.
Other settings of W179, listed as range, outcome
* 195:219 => 346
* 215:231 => 341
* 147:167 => 321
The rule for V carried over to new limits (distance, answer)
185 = 334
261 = 332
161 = 314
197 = 346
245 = 332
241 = 321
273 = 347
